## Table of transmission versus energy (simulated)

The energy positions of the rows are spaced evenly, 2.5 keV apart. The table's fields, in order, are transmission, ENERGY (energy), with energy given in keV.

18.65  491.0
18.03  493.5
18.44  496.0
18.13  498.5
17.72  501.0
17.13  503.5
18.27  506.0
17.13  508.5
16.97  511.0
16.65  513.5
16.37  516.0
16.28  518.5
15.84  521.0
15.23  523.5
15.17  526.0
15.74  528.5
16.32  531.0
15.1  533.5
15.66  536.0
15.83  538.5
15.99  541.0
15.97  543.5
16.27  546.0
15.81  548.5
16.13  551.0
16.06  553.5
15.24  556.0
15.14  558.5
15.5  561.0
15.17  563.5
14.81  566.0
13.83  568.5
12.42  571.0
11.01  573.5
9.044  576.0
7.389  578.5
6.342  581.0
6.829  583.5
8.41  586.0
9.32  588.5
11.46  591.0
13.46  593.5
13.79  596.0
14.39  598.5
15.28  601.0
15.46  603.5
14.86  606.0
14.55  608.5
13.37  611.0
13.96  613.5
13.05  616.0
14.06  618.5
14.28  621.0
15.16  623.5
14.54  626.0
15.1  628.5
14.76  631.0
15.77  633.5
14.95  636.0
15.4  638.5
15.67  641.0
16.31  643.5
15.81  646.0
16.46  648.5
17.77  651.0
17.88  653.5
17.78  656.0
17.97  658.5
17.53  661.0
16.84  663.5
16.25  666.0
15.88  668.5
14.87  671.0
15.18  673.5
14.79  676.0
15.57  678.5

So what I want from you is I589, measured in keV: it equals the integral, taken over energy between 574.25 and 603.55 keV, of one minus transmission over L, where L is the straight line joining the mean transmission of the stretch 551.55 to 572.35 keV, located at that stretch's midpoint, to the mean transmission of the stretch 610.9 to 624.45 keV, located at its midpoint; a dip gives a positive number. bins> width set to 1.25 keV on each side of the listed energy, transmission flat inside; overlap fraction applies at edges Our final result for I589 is 7.41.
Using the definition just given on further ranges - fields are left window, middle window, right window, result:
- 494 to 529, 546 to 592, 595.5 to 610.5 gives 9.56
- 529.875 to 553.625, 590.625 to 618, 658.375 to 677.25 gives 3.31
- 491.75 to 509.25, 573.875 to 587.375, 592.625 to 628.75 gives 6.59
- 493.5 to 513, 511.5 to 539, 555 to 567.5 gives 1.39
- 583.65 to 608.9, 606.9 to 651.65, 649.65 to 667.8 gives 0.57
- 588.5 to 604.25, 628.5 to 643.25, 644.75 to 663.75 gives 0.67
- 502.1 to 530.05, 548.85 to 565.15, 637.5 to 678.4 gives 0.88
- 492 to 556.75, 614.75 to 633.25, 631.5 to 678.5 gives 2.04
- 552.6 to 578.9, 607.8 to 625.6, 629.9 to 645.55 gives 0.98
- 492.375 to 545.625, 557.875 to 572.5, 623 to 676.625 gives 1.78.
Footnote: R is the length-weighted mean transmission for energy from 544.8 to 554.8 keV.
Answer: 16.1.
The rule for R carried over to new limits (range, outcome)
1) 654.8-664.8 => 17.5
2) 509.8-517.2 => 16.7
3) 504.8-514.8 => 17.2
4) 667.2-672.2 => 15.4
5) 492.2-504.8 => 17.9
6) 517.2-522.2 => 16.1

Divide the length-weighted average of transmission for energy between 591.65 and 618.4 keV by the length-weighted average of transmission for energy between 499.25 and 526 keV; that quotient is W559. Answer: 0.85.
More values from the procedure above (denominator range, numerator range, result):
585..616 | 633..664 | 1.26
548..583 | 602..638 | 1.13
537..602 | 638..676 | 1.26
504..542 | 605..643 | 0.91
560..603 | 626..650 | 1.33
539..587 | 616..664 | 1.22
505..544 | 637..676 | 1.02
